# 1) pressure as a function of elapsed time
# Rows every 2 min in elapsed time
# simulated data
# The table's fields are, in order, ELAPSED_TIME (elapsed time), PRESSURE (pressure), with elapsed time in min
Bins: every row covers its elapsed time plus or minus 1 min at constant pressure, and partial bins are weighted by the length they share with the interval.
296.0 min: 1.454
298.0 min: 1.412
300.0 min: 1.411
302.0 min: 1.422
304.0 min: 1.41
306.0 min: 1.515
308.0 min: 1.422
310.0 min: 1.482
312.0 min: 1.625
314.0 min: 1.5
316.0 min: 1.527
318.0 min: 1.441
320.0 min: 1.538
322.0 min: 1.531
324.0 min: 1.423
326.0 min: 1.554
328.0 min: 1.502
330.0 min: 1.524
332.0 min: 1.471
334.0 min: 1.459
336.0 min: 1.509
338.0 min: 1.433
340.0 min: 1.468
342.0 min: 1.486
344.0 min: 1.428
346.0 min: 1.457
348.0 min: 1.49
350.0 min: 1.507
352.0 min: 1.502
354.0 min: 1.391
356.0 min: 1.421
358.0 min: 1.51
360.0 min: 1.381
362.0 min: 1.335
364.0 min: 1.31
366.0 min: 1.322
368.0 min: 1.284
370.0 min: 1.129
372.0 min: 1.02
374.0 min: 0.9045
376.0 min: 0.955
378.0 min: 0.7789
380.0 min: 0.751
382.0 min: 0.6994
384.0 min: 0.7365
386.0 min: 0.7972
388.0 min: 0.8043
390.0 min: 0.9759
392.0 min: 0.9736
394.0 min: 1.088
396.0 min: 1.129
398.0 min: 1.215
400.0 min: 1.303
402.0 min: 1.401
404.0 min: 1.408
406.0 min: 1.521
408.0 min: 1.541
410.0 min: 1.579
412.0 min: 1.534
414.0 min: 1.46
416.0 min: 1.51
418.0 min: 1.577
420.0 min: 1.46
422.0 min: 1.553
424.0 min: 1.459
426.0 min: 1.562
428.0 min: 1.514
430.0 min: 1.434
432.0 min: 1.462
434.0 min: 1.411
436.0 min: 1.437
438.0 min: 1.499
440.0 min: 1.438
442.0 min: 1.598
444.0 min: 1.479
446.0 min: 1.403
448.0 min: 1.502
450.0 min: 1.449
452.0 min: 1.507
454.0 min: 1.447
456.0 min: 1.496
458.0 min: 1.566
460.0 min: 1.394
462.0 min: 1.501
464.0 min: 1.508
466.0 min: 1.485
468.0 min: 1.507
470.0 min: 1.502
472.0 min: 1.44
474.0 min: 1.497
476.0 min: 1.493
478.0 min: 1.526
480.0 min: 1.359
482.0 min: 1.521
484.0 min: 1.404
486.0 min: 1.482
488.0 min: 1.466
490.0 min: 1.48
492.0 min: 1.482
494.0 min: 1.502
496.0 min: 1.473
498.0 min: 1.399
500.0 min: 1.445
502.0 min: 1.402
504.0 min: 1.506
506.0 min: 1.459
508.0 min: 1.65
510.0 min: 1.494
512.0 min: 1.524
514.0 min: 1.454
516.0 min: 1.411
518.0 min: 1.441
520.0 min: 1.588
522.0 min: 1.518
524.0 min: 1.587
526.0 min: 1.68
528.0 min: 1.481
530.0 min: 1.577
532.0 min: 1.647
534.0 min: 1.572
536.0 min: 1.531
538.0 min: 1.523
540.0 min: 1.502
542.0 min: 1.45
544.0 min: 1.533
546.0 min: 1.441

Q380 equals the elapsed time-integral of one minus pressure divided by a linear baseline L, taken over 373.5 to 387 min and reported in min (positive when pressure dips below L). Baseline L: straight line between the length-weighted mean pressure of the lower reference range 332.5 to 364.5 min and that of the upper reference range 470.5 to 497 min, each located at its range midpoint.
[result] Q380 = 6.06 min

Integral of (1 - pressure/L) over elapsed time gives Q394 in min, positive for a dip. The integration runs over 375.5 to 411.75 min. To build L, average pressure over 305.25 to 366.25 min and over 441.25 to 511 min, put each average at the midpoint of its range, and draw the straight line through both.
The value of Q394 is 9.1 min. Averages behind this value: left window 1.47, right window 1.48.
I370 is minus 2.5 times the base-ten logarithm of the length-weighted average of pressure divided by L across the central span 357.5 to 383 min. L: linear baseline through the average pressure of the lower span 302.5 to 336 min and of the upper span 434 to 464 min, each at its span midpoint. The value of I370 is 0.33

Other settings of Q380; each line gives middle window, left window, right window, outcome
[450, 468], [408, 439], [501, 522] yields 0.1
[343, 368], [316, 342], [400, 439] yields 1.2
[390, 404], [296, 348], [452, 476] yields 2.8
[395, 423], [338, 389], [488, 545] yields -3.2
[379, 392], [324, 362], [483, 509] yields 5.8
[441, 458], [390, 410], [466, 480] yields -0.8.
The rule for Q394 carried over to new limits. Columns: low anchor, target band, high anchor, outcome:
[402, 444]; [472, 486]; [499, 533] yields 0.42 min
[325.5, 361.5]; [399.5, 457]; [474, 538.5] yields 0.15 min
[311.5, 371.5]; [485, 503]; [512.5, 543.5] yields 0.66 min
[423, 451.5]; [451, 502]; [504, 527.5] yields 0.91 min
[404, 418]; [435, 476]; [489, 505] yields 0.17 min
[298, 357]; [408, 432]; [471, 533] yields -0.40 min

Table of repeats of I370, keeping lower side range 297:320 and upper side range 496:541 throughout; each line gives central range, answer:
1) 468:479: 0.010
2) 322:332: -0.018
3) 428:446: 0.023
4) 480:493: 0.034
